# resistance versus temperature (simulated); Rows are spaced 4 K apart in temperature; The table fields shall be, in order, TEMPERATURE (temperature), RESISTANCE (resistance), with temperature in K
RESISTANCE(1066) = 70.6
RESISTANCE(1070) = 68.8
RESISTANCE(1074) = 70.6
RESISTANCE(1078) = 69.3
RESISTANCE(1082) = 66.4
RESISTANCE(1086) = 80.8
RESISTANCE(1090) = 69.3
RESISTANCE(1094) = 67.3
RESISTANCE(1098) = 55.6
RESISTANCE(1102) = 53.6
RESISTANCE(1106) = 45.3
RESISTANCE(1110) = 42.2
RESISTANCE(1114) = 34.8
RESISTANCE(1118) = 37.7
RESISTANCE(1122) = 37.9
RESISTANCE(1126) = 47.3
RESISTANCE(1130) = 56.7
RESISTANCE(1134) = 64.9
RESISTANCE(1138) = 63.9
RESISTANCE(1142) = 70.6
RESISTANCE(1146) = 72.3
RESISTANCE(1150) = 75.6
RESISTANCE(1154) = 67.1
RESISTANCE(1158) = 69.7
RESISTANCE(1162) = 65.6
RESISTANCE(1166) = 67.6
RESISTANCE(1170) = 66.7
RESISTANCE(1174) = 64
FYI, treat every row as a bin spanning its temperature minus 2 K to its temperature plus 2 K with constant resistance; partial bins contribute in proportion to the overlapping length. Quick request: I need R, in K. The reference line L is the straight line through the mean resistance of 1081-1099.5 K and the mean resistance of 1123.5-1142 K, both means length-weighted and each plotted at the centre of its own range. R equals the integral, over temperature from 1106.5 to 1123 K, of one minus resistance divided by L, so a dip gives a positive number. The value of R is 6.3 K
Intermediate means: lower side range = 68.3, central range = 38.8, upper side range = 59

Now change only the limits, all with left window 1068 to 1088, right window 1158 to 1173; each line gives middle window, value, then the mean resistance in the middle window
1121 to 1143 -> 3.6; 57.1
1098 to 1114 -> 5.3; 46.6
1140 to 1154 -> -0.9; 72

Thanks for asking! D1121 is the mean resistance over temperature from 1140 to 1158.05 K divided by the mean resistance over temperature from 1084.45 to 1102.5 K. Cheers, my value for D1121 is 1.1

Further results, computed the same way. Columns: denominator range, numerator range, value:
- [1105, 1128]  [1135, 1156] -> 1.71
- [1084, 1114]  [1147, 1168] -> 1.20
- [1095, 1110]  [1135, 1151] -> 1.36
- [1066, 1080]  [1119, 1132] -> 0.67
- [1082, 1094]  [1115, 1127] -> 0.55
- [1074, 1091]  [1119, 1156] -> 0.86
